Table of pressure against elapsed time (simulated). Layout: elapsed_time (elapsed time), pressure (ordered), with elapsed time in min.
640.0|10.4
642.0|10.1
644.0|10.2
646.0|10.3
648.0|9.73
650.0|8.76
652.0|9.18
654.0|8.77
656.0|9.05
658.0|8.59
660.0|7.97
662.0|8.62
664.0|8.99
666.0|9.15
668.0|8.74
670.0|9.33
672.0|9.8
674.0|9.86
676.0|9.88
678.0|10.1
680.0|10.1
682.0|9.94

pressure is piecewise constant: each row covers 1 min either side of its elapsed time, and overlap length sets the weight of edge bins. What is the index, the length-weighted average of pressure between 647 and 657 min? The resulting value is 9.1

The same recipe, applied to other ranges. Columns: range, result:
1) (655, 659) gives 8.82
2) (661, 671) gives 8.97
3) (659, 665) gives 8.53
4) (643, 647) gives 10.2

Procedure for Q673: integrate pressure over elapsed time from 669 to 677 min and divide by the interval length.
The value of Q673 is 9.72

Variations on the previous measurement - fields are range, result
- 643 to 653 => 9.63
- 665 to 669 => 8.95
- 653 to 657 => 8.91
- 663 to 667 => 9.07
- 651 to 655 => 8.97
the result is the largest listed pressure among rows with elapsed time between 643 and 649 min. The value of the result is 10.3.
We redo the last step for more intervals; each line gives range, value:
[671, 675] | 9.86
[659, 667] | 9.15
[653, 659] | 9.05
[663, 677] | 9.88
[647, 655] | 9.73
